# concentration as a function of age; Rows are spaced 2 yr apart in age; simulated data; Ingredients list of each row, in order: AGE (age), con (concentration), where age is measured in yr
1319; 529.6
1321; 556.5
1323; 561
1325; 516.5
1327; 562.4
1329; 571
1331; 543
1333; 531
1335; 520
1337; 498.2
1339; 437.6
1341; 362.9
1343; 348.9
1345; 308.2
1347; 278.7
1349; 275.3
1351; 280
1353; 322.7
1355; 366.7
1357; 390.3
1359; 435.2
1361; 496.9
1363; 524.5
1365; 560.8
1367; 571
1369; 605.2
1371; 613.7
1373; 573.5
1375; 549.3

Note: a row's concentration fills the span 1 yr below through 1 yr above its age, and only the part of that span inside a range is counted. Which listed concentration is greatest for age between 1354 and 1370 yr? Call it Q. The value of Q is 605.2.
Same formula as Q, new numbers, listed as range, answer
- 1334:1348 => 520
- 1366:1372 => 613.7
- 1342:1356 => 366.7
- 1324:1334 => 571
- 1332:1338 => 531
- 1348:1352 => 280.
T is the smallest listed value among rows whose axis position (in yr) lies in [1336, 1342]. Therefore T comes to 362.9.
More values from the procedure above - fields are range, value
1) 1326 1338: 498.2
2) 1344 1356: 275.3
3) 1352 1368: 322.7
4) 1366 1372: 571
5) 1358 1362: 435.2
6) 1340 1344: 348.9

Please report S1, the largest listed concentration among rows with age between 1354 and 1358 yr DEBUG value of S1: 390.3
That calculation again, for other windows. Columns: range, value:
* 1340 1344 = 362.9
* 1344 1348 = 308.2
